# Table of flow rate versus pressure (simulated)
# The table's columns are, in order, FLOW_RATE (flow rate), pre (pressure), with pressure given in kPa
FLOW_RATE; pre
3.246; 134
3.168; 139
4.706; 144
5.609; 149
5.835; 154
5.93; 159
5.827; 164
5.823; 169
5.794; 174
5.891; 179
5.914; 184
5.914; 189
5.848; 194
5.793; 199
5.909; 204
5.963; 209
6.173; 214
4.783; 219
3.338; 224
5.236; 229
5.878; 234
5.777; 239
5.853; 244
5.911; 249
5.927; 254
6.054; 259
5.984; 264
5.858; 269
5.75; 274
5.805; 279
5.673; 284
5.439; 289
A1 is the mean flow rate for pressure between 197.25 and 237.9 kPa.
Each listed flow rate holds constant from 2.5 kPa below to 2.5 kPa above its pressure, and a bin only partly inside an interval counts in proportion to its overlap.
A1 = 5.39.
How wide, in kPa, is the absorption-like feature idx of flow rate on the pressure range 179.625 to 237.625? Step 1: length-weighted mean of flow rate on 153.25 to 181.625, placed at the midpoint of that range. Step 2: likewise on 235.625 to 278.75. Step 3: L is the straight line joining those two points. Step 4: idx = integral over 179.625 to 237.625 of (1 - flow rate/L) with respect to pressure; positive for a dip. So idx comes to 3.2 kPa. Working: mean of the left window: 5.85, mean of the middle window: 5.54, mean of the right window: 5.88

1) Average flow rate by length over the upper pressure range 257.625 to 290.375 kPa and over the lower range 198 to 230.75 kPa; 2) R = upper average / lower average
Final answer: 1.10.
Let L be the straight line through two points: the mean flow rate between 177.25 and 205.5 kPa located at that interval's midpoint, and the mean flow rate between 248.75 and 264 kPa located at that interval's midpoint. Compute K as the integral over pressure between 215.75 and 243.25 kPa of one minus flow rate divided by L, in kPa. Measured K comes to 3.9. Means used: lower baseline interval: 5.88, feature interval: 5.09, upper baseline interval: 5.98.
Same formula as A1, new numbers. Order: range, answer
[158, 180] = 5.85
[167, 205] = 5.86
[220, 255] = 5.37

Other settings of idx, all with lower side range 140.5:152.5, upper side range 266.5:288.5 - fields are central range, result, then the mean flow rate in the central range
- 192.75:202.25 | -0.9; 5.82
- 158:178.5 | -2.7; 5.84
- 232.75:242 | -0.5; 5.82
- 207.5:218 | -1.0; 5.89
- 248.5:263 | -0.9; 5.97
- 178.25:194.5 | -2.0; 5.9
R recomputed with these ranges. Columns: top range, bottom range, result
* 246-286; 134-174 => 1.13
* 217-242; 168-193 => 0.86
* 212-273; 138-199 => 1.00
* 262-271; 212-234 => 1.19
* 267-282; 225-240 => 1.08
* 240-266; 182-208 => 1.01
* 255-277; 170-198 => 1.01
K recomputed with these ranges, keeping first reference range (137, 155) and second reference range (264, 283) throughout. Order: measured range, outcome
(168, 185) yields -2.8 kPa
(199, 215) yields -2.1 kPa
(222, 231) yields 1.9 kPa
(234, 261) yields -1.4 kPa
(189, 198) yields -1.2 kPa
